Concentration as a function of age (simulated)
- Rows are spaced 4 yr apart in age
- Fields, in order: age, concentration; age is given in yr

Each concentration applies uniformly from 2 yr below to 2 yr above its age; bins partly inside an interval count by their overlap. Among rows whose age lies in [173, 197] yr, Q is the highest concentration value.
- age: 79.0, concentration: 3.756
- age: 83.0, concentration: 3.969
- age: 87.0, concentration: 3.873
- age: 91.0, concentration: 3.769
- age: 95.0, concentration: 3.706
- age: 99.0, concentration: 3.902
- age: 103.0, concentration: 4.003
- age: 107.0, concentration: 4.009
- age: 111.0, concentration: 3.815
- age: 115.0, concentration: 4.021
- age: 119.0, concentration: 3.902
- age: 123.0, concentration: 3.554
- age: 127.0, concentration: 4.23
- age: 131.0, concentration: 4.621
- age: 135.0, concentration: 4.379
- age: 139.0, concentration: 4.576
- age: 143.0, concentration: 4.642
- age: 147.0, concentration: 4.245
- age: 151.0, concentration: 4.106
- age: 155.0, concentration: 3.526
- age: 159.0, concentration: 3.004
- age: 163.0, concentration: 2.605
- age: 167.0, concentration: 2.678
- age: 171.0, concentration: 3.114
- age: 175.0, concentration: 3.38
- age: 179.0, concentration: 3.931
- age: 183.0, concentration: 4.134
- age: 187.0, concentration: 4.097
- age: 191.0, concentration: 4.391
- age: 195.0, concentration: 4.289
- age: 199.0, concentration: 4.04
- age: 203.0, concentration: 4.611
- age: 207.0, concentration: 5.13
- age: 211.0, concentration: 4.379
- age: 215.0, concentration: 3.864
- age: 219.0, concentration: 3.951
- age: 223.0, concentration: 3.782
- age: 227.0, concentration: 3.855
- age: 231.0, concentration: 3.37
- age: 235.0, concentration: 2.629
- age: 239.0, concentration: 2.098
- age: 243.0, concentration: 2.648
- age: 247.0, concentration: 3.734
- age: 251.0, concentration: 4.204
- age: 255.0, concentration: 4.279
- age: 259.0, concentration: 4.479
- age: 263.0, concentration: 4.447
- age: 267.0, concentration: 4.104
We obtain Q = 4.391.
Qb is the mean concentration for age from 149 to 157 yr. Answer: 3.82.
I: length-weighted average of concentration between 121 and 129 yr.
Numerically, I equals 3.89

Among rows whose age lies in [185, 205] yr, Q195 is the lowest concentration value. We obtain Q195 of 4.04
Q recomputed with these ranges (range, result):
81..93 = 3.969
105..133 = 4.621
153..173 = 3.526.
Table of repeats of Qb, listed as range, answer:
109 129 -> 3.9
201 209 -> 4.87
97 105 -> 3.95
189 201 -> 4.24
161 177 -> 2.94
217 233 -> 3.74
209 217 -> 4.12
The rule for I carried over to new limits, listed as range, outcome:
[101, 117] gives 3.96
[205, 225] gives 4.22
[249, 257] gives 4.24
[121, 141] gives 4.27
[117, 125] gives 3.73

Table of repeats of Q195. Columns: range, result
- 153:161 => 3.004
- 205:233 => 3.37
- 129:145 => 4.379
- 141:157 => 3.526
